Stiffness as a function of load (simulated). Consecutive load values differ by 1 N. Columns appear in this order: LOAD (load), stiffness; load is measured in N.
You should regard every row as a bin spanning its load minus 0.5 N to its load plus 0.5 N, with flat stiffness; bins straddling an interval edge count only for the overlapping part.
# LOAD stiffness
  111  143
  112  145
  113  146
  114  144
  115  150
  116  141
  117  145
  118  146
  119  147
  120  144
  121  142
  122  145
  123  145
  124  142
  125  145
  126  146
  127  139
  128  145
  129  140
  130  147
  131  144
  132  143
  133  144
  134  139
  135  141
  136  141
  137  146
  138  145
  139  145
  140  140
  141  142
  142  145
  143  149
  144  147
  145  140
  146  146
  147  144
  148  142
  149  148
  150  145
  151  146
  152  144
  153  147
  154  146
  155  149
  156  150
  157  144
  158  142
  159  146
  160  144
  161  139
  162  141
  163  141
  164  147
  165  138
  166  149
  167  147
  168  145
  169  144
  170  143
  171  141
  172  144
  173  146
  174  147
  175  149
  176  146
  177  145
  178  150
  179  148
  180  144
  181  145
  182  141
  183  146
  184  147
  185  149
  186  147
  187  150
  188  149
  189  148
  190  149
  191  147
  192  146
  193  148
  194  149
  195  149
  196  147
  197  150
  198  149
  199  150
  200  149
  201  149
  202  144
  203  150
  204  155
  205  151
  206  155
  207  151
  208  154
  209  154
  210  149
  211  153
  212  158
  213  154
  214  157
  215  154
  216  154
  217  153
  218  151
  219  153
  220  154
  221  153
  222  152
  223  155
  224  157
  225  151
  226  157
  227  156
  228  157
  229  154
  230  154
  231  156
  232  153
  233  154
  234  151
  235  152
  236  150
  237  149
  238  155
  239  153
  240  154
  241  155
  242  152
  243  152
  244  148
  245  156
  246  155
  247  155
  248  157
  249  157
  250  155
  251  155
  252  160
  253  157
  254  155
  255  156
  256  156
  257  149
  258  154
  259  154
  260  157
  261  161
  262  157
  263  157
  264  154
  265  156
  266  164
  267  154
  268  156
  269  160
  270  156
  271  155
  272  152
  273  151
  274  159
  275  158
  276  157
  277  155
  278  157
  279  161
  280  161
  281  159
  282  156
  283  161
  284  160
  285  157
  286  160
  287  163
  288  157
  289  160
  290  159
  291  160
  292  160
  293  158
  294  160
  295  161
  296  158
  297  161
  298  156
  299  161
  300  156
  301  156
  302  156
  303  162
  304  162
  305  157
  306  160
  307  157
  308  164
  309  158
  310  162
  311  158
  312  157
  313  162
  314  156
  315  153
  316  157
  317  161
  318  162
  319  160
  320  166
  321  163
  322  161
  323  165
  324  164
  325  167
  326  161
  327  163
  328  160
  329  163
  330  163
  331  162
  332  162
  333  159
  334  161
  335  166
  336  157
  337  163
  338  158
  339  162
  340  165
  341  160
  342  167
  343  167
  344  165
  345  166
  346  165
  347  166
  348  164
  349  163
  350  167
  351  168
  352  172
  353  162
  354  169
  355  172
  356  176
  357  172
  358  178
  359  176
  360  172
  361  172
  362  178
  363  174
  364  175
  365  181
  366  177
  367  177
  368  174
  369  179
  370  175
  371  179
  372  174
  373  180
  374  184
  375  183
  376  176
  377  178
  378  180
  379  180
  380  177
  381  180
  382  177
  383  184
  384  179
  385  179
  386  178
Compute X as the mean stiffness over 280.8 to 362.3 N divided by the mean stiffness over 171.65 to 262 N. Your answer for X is 1.1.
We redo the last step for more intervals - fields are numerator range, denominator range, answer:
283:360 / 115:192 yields 1.12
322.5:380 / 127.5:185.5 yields 1.17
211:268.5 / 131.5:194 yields 1.07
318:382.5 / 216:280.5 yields 1.09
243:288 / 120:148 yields 1.09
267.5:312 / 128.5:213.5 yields 1.08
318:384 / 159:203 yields 1.16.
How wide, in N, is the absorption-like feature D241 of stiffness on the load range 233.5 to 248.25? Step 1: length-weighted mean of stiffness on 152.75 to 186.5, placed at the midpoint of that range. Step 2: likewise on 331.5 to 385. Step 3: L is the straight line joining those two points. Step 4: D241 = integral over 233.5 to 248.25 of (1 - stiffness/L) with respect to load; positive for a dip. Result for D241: 0.22 N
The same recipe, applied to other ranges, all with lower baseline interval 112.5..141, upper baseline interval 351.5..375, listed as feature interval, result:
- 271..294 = 0.89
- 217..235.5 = 0.37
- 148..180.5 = 0.80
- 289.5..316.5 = 1.37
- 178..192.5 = 0.44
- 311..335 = 1.23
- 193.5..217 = 0.41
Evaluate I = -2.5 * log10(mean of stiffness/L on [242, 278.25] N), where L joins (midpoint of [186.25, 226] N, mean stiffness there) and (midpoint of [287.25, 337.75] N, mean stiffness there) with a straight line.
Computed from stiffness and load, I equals 0.00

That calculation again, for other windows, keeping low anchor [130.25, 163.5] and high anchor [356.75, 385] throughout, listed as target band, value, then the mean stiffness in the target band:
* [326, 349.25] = 0.063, 163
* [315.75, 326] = 0.049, 163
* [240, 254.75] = 0.029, 155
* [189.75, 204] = 0.022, 149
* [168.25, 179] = 0.019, 146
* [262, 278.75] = 0.042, 156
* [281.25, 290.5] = 0.038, 159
